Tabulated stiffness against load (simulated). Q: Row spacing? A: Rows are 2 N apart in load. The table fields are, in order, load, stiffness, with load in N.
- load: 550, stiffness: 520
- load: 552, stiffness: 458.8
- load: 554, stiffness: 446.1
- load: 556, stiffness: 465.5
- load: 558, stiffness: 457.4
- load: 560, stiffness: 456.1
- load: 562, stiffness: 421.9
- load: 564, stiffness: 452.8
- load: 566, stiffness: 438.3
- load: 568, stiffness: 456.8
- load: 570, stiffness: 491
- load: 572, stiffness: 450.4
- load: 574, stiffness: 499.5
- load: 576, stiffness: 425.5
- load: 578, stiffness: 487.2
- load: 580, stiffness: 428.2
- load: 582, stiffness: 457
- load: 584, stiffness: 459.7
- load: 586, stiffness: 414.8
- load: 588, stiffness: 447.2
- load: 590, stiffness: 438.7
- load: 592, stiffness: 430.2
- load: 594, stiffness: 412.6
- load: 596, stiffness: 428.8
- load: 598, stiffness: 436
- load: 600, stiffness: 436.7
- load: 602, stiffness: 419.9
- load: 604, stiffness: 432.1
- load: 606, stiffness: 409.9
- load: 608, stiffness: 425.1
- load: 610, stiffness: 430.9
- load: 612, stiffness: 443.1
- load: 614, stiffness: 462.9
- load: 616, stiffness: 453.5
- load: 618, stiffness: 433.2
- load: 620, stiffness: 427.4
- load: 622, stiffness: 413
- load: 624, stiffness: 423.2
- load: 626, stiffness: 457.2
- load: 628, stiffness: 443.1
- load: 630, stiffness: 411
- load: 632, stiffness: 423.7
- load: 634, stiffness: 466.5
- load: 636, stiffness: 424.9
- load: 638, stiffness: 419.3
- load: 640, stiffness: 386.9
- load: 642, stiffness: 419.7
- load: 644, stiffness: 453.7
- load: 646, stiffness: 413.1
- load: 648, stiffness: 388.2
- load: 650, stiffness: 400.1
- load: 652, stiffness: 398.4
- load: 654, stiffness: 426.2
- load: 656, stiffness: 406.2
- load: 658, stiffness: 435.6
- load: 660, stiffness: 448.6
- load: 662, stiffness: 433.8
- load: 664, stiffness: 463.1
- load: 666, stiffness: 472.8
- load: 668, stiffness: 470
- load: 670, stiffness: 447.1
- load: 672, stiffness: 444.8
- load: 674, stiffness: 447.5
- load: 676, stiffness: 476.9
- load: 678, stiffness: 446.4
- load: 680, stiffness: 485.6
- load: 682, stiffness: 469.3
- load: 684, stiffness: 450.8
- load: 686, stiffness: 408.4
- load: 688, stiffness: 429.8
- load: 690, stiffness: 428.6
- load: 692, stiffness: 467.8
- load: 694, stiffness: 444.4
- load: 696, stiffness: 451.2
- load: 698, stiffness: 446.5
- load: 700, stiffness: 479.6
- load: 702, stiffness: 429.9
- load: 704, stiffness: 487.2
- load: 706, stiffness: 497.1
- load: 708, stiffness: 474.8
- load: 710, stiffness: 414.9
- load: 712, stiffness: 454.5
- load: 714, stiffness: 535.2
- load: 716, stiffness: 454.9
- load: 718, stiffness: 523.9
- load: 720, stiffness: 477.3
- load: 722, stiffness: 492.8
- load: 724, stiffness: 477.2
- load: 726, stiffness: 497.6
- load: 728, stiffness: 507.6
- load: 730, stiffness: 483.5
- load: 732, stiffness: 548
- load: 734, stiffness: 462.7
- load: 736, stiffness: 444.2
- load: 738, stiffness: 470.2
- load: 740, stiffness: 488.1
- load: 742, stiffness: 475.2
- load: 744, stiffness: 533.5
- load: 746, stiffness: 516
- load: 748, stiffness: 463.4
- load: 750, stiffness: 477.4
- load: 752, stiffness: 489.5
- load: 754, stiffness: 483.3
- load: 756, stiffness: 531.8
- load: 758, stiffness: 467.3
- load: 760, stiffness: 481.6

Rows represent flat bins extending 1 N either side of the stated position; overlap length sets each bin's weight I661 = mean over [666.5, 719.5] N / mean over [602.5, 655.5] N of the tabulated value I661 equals 1.08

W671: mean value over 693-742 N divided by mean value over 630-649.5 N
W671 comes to 1.13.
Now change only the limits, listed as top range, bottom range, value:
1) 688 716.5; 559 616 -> 1.04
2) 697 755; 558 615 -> 1.09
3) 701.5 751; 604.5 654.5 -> 1.14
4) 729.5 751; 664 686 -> 1.06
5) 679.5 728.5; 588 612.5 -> 1.09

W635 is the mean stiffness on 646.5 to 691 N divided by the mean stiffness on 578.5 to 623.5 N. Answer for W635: 1.01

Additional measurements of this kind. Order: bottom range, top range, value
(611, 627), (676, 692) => 1.02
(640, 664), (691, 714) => 1.10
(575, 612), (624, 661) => 0.97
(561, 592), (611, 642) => 0.96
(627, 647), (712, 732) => 1.16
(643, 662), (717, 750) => 1.17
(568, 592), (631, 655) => 0.92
